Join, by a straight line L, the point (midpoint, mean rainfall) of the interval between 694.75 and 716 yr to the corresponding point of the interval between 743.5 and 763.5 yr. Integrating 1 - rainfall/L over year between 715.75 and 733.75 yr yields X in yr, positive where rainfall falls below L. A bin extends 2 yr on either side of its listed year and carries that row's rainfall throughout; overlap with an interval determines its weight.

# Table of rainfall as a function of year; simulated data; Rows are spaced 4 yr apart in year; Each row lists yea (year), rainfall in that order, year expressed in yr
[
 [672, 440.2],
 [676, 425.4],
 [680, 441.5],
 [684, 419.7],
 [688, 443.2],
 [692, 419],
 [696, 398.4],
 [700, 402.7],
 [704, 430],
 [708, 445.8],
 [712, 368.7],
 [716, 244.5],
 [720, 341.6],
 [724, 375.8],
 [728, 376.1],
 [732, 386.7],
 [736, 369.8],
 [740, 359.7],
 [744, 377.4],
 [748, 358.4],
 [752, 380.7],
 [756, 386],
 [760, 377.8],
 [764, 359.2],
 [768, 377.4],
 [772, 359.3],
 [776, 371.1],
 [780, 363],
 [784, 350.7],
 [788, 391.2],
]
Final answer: 1.5 yr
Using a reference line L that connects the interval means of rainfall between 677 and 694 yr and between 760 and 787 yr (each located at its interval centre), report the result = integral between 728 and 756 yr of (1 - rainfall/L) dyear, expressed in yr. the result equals 1.1 yr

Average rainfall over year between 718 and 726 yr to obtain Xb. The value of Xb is 359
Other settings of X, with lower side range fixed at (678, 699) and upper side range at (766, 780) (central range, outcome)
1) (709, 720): 2.2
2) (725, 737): 0.5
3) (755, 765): 0.1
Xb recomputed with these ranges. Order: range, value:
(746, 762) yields 376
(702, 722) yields 366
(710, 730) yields 341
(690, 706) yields 413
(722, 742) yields 374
